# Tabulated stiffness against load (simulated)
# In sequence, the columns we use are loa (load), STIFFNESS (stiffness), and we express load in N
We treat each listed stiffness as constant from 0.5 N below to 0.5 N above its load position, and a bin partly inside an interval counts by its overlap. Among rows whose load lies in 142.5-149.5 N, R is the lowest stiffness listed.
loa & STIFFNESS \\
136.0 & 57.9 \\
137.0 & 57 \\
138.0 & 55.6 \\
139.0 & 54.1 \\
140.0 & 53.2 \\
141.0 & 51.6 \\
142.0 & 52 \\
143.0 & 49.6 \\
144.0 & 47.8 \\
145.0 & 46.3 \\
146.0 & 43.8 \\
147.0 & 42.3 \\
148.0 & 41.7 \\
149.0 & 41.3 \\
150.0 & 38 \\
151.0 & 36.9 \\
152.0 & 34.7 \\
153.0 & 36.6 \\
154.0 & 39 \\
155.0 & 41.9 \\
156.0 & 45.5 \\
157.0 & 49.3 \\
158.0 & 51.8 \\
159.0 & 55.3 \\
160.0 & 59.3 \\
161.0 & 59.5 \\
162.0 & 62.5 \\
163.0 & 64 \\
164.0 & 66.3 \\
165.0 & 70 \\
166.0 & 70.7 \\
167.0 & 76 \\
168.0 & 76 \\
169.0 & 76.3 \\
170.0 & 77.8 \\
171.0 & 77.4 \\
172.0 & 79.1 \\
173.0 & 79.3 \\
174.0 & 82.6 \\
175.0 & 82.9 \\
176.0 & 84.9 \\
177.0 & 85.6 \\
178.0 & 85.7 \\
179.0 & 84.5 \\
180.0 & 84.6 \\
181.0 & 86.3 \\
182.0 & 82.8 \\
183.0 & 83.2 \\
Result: 41.3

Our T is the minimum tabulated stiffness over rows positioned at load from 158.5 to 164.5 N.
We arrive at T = 55.3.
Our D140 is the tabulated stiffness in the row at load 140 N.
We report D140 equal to 53.2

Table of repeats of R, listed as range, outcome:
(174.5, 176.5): 82.9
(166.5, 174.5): 76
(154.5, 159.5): 41.9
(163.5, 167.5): 66.3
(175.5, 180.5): 84.5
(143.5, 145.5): 46.3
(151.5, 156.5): 34.7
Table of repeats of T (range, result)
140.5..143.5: 49.6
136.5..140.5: 53.2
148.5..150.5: 38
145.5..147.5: 42.3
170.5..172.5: 77.4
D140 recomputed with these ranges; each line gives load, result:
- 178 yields 85.7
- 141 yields 51.6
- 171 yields 77.4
